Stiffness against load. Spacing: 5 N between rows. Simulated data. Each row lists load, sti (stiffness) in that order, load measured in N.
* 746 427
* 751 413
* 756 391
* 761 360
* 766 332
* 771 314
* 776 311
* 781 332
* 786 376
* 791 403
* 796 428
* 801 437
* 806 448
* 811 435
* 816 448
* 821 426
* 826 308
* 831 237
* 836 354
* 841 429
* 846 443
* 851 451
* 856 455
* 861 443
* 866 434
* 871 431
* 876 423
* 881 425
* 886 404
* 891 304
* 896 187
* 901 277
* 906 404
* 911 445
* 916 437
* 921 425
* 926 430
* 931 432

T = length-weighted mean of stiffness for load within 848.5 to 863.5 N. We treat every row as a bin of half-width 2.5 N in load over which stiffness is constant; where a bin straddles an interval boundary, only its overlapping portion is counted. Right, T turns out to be 450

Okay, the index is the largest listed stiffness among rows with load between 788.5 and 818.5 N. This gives 448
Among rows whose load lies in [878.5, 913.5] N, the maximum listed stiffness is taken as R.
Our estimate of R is 445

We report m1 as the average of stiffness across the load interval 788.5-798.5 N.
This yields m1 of 416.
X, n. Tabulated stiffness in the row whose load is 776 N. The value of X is 311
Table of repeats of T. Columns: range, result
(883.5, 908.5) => 315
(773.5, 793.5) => 356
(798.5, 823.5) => 439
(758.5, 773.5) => 335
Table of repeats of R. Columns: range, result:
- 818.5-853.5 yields 451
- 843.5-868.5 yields 455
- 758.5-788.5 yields 376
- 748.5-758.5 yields 413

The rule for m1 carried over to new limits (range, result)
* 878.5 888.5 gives 414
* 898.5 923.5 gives 398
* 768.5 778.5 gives 312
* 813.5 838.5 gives 355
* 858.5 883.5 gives 431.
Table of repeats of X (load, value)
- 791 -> 403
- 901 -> 277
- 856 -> 455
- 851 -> 451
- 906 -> 404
